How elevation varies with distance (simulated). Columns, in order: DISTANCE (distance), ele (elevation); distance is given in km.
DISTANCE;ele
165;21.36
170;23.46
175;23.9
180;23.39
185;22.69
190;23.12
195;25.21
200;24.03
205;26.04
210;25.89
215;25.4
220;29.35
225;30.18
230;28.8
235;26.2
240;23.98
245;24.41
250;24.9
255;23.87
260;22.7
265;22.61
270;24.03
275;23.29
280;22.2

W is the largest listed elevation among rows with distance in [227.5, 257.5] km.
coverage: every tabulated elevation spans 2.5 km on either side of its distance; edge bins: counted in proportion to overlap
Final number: 28.8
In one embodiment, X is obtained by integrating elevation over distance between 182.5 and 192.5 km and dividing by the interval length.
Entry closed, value 22.9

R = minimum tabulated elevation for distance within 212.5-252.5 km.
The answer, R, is 23.98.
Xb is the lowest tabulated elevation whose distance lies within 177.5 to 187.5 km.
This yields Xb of 22.69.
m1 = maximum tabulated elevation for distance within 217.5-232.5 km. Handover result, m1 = 30.18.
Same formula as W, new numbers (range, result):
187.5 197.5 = 25.21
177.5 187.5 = 23.39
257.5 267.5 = 22.7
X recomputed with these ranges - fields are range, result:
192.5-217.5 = 25.3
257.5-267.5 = 22.7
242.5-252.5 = 24.7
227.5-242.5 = 26.3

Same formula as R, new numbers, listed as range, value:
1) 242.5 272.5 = 22.61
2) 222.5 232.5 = 28.8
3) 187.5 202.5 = 23.12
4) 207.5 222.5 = 25.4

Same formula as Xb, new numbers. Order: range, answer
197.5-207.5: 24.03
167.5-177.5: 23.46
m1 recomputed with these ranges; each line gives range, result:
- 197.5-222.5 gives 29.35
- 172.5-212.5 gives 26.04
